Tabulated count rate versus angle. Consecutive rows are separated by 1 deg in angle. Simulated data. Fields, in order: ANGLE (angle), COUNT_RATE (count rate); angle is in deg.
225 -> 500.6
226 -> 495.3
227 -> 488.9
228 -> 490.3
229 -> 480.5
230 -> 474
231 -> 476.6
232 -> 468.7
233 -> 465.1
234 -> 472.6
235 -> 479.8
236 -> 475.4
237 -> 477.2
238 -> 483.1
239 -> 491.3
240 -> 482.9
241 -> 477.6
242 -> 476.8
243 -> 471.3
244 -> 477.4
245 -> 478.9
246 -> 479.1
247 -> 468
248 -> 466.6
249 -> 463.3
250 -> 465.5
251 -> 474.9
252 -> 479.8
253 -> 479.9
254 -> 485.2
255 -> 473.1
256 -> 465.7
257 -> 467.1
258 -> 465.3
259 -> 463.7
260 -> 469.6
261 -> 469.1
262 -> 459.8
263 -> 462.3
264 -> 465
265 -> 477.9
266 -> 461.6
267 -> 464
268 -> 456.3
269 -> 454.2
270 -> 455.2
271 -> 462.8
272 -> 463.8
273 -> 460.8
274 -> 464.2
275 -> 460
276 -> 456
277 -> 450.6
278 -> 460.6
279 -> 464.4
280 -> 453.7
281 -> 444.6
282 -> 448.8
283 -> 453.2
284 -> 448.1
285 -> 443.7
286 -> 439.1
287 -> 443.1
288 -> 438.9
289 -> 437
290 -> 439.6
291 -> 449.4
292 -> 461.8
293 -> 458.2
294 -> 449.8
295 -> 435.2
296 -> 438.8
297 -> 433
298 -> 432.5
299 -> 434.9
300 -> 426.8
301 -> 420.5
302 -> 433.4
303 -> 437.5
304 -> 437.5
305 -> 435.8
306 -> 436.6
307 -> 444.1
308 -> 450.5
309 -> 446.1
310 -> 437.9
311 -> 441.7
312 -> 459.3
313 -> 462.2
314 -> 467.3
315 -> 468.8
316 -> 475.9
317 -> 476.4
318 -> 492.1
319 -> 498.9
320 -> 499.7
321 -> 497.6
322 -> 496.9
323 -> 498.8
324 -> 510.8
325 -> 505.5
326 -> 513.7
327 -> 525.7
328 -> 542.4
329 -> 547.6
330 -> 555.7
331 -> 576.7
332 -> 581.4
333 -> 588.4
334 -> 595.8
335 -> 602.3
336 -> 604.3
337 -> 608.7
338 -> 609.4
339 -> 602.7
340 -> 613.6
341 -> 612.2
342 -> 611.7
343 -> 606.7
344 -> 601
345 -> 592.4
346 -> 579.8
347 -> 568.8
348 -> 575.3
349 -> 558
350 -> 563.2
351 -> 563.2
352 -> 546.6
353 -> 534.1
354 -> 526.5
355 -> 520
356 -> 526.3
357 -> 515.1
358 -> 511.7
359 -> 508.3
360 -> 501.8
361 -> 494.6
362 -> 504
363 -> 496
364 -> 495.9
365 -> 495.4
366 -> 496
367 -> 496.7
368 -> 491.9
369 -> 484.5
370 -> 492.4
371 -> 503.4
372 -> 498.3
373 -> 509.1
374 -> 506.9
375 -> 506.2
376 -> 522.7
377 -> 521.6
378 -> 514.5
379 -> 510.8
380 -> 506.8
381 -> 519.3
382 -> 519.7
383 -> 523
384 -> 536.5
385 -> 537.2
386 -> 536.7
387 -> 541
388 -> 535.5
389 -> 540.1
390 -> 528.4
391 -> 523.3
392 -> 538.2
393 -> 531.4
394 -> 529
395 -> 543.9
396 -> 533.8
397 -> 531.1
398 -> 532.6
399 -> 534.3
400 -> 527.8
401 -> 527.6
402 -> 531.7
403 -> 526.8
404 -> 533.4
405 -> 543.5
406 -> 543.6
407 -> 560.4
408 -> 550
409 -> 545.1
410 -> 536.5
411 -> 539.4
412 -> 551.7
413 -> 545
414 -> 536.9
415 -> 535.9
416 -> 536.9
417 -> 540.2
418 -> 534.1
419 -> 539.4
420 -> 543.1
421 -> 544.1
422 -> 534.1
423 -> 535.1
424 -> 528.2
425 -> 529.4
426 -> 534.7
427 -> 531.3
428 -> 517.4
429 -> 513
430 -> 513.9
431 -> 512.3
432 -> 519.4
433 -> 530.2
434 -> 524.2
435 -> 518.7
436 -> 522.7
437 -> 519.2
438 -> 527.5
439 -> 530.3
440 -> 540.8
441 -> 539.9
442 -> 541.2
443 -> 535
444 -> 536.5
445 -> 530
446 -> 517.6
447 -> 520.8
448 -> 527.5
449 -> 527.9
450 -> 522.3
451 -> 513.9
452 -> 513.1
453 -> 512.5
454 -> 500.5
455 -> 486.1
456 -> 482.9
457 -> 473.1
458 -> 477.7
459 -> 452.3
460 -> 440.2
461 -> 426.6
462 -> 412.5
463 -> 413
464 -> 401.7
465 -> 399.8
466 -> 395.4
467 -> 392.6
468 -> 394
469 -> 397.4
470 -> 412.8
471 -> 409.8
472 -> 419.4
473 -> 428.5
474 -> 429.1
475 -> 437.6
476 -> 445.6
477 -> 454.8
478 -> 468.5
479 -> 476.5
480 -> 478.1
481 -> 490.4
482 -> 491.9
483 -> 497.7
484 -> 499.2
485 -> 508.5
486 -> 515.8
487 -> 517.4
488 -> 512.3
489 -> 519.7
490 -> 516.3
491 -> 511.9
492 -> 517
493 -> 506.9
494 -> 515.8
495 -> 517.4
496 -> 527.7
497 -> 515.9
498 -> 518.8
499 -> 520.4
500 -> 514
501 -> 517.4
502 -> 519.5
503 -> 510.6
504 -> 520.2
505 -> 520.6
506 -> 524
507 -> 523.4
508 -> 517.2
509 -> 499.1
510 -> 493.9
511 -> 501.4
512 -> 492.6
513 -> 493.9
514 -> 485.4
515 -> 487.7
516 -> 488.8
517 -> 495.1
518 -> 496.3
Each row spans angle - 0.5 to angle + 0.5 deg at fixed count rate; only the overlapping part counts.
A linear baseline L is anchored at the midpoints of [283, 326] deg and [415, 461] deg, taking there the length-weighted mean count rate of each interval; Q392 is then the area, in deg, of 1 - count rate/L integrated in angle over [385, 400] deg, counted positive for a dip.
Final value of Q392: -1.11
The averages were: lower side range 456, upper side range 519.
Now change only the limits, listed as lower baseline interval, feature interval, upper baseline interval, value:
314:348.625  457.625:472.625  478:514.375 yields 2.9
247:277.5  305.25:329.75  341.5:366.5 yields 1.3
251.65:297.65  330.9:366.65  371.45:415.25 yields -3.9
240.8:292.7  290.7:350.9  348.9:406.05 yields -2.3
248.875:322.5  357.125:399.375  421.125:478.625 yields -3.8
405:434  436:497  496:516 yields 4.5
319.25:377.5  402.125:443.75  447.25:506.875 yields -2.4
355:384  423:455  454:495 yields -3.1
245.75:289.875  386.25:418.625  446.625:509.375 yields -4.3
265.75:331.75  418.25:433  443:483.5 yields -2.1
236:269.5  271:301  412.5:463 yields 2.0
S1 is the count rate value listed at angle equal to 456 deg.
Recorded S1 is 482.9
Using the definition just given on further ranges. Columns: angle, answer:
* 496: 527.7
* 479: 476.5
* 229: 480.5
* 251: 474.9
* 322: 496.9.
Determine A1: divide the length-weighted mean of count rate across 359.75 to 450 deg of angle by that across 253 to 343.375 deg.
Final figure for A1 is 1.09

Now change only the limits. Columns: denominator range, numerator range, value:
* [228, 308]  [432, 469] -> 1.06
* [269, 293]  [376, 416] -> 1.18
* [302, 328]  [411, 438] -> 1.12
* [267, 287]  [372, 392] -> 1.15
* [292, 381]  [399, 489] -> 0.98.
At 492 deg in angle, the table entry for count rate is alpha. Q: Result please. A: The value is 517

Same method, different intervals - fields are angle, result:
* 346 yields 579.8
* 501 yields 517.4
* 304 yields 437.5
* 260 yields 469.6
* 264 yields 465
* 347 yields 568.8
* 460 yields 440.2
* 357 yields 515.1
